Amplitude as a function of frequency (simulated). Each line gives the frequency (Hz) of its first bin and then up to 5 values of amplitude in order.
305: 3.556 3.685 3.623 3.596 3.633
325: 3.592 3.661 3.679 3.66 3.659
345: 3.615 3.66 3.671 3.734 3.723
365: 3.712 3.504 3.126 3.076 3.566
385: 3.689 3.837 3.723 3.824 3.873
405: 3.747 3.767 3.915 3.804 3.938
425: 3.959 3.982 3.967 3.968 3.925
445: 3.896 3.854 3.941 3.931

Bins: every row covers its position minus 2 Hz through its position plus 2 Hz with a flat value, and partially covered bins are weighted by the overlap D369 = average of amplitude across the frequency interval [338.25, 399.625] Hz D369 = 3.61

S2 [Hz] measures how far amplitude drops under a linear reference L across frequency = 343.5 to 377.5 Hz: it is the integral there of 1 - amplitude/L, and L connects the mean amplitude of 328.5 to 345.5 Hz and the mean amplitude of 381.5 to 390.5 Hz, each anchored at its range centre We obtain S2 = 1.2 Hz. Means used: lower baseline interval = 3.66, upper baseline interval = 3.73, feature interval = 3.55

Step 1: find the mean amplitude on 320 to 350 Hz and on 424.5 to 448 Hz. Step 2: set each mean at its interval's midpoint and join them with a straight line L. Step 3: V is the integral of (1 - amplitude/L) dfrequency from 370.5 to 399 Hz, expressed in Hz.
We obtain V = 1.8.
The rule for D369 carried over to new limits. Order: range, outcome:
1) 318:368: 3.66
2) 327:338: 3.67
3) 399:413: 3.81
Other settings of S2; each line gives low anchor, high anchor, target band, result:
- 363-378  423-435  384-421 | -1.1 Hz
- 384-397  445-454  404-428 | -0.3 Hz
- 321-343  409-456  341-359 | 0.1 Hz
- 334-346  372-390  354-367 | -0.6 Hz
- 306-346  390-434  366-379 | 1.7 Hz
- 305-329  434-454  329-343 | 0.0 Hz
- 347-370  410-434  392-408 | 0.2 Hz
